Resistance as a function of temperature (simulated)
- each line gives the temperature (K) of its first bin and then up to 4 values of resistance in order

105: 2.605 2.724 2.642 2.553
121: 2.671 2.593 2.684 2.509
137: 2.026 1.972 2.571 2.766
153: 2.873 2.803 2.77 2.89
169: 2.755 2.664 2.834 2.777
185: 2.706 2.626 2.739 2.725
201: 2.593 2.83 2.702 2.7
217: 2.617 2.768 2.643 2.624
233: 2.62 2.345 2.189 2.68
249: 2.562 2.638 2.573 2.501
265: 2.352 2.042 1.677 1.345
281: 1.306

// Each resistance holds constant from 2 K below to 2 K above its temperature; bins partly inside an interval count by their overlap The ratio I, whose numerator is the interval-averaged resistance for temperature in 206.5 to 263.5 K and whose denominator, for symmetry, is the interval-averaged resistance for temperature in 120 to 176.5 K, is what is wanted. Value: 0.99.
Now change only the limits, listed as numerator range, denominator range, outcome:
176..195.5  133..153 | 1.14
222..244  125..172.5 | 0.96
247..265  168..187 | 0.93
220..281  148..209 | 0.85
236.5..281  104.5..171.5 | 0.85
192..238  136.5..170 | 1.02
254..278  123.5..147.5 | 0.89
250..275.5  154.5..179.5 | 0.82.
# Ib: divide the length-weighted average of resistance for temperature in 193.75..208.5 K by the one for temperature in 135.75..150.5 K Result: 1.16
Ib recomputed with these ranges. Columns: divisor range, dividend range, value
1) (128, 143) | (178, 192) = 1.19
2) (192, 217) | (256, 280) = 0.75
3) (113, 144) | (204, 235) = 1.10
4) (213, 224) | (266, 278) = 0.66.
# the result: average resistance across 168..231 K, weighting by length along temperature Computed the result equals 2.71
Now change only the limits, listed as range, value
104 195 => 2.64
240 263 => 2.54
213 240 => 2.59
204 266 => 2.58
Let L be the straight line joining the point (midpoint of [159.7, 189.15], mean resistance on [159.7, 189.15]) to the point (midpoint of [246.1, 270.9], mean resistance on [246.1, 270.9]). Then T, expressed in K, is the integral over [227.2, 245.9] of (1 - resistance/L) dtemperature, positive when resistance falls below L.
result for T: 0.4 K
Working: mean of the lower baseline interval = 2.76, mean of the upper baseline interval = 2.45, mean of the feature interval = 2.48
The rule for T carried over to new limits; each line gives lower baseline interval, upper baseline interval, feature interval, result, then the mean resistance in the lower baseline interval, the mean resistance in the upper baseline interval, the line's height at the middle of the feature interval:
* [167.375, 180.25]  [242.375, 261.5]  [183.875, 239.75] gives 0.40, 2.75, 2.58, 2.67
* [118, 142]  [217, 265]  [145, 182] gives -4.67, 2.43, 2.55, 2.47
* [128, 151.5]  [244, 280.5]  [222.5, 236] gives -2.05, 2.42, 2.21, 2.27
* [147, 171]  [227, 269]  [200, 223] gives -0.77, 2.81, 2.49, 2.62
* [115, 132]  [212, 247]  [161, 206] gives -2.55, 2.62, 2.57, 2.59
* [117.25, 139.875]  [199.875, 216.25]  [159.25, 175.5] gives -1.14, 2.48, 2.71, 2.59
